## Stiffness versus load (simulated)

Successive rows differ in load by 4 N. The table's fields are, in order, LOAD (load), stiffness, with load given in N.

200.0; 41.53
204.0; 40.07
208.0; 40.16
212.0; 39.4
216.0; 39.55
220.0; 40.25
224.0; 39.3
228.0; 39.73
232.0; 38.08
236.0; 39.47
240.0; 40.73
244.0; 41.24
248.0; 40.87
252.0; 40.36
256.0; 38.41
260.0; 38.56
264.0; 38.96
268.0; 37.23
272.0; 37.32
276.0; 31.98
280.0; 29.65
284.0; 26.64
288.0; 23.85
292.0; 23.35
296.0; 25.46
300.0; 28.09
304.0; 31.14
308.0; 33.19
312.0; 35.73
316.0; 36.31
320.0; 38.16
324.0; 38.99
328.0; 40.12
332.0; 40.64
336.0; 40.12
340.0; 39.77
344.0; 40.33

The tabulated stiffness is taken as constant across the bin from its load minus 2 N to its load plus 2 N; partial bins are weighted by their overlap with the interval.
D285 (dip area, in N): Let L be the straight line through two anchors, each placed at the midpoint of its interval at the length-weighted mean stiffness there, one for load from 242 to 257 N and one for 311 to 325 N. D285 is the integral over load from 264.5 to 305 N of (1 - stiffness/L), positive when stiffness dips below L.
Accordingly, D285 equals 9.4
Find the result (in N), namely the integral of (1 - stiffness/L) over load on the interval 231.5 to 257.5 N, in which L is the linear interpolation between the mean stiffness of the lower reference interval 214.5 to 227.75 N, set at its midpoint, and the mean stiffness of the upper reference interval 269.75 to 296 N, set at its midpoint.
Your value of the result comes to -3.3 N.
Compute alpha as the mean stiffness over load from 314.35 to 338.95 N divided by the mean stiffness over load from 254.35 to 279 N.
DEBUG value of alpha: 1.1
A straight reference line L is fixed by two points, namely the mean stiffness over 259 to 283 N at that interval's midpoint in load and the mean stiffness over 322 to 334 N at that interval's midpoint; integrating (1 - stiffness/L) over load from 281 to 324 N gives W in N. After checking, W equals 8.30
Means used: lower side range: 35.1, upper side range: 39.9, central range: 30.6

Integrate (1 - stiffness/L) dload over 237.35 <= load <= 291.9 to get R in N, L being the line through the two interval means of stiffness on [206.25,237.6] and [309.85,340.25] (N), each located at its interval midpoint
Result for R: 5.2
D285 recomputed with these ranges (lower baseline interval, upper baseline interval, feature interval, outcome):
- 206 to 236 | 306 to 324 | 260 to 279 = 0.8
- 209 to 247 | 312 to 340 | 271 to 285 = 2.9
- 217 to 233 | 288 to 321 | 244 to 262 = -1.7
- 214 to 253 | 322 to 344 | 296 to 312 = 3.7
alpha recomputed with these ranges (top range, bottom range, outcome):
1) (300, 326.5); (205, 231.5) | 0.89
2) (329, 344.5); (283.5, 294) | 1.65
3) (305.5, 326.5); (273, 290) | 1.28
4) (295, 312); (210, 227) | 0.77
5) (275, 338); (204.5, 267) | 0.83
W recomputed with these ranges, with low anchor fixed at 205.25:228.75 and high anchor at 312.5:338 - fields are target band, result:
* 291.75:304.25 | 3.88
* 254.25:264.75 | 0.21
